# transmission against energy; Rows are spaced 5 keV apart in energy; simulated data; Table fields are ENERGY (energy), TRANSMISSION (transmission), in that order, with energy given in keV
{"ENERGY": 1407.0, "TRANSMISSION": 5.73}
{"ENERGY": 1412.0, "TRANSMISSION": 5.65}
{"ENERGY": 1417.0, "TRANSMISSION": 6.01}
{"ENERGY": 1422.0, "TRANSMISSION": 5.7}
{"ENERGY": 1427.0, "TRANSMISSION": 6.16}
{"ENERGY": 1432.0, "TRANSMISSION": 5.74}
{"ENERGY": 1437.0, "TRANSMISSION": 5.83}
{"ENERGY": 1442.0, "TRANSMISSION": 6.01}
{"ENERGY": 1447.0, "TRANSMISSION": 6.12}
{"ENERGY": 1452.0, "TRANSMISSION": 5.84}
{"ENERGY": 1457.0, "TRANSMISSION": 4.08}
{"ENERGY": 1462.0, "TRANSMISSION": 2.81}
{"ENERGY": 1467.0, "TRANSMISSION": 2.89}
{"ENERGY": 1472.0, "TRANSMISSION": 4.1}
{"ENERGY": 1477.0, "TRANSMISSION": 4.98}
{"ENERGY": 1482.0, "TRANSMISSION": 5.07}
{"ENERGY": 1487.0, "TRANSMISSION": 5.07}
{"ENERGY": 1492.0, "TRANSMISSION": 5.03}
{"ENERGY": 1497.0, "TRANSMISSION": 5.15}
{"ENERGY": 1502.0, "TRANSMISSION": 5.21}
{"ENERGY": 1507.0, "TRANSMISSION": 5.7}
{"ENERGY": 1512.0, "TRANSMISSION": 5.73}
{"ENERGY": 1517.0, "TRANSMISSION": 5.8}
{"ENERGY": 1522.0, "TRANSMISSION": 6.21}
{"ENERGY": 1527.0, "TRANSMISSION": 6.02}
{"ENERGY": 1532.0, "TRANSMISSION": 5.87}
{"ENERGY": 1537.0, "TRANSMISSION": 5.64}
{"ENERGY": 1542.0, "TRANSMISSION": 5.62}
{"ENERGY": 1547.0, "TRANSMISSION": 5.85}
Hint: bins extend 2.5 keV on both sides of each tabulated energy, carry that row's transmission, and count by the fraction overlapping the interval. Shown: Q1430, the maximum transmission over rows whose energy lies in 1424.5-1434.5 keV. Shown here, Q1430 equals 6.16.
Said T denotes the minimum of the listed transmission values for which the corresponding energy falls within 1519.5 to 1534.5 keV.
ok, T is 5.87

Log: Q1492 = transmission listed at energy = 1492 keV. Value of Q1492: 5.03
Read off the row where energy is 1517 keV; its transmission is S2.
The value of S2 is 5.8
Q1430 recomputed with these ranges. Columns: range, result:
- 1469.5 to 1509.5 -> 5.7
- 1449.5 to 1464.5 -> 5.84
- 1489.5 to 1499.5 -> 5.15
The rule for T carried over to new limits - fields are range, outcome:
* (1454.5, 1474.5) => 2.81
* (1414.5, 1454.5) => 5.7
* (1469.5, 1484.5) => 4.1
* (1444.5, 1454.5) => 5.84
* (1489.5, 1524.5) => 5.03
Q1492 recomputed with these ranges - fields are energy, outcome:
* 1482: 5.07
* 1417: 6.01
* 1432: 5.74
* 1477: 4.98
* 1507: 5.7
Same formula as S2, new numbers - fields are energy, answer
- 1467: 2.89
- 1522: 6.21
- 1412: 5.65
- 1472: 4.1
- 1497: 5.15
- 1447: 6.12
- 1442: 6.01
